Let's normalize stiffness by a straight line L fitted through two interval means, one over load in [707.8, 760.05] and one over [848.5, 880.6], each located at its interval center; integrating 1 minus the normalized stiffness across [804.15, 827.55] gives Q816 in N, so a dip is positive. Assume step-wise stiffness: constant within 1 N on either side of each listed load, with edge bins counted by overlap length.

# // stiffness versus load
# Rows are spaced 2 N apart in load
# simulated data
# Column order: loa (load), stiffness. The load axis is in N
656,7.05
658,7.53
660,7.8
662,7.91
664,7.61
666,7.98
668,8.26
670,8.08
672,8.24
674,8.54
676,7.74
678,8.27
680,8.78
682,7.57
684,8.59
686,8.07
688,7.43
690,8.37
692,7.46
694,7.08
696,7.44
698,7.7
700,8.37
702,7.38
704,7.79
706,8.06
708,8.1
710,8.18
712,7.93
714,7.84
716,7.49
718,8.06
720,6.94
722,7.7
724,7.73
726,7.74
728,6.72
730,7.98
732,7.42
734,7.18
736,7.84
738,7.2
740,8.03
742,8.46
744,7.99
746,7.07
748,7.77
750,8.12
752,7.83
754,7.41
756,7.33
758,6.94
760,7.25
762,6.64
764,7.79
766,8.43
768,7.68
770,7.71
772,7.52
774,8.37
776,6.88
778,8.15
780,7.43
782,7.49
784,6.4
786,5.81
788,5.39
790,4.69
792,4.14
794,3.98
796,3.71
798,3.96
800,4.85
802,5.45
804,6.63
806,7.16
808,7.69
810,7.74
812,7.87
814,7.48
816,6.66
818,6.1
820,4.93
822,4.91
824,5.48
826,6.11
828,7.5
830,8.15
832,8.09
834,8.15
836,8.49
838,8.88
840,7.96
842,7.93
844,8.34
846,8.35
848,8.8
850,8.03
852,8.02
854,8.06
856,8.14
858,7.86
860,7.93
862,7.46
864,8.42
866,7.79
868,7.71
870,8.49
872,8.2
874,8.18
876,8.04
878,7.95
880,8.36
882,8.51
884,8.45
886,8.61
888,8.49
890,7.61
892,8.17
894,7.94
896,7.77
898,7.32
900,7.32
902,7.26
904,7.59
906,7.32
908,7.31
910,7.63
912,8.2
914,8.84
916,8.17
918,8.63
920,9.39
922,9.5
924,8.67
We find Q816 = 3.9 N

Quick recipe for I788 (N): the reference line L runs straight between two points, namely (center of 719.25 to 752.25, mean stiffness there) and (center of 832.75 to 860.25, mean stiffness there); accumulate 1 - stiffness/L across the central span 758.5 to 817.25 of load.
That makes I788 9.8 N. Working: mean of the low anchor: 7.63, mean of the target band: 6.59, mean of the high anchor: 8.22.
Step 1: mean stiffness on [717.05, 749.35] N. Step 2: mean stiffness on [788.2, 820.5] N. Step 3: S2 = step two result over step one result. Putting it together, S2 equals 0.8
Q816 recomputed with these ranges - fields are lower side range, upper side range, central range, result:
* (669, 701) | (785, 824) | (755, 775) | -3.4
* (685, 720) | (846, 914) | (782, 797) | 5.4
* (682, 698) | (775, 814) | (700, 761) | -4.7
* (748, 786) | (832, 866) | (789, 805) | 6.3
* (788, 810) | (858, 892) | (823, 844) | -3.4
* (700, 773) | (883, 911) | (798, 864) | 3.5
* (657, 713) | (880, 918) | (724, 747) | 1.0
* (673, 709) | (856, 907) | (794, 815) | 4.8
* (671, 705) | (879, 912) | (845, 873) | -0.8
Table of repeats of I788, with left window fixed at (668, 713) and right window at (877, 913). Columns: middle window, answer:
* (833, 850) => -0.9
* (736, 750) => 0.3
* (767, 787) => 1.5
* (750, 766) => 1.0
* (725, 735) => 0.7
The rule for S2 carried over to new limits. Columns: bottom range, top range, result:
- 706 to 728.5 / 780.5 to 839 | 0.82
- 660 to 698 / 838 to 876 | 1.02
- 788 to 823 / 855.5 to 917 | 1.39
